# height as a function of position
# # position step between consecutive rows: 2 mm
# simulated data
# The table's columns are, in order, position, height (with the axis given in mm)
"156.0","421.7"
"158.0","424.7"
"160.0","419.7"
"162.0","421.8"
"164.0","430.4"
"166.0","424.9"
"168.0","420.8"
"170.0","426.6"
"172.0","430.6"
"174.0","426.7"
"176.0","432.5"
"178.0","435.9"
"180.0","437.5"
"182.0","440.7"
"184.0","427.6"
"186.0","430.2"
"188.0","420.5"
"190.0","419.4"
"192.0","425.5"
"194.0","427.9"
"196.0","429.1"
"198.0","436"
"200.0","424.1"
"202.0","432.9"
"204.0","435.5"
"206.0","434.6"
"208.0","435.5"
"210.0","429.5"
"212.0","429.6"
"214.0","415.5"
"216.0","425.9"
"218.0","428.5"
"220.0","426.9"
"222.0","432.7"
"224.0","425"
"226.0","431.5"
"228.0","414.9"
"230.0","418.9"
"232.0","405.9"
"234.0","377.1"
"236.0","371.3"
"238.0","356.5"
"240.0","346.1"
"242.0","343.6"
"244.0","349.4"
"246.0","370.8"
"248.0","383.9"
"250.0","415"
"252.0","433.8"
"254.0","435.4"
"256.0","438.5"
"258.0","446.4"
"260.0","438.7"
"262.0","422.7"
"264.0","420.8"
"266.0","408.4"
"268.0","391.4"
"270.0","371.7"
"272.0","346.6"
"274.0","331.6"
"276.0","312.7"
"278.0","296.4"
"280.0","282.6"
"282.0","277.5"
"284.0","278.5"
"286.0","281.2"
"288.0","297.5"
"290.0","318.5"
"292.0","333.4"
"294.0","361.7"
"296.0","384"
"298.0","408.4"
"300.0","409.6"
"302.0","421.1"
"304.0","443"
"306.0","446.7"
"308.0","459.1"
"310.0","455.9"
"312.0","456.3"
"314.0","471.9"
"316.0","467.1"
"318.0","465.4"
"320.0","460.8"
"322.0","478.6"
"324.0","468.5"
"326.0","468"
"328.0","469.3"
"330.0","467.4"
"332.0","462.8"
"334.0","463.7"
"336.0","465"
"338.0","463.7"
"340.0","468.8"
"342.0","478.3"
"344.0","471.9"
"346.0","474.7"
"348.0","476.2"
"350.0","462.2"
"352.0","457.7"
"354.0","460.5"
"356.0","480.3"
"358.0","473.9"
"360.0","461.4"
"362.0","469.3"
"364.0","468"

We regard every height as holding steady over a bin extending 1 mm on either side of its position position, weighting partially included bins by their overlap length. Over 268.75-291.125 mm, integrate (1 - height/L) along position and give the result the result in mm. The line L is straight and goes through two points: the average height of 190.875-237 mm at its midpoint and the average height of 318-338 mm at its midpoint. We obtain 6.9 mm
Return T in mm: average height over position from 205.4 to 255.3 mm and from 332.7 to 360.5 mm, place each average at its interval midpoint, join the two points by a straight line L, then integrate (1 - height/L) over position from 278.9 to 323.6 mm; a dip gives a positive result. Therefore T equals 5.1 mm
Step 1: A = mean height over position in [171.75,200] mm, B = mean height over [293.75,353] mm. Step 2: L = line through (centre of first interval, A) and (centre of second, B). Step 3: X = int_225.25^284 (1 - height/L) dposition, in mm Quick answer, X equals 8.4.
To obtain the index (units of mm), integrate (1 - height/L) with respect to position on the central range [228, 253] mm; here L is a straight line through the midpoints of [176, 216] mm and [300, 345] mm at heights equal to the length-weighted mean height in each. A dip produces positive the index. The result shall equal 3.3 mm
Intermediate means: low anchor 430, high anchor 461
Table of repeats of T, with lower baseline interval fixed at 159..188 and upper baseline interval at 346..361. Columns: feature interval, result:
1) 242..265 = 1.8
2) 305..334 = -0.2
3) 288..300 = 2.5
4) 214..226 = 0.3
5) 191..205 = 0.1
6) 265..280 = 3.4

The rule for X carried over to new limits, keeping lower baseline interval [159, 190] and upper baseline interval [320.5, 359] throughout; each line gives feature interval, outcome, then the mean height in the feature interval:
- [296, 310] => 0.9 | 430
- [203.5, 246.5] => 3.5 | 405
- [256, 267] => 0.5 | 428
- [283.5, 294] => 3.4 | 309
